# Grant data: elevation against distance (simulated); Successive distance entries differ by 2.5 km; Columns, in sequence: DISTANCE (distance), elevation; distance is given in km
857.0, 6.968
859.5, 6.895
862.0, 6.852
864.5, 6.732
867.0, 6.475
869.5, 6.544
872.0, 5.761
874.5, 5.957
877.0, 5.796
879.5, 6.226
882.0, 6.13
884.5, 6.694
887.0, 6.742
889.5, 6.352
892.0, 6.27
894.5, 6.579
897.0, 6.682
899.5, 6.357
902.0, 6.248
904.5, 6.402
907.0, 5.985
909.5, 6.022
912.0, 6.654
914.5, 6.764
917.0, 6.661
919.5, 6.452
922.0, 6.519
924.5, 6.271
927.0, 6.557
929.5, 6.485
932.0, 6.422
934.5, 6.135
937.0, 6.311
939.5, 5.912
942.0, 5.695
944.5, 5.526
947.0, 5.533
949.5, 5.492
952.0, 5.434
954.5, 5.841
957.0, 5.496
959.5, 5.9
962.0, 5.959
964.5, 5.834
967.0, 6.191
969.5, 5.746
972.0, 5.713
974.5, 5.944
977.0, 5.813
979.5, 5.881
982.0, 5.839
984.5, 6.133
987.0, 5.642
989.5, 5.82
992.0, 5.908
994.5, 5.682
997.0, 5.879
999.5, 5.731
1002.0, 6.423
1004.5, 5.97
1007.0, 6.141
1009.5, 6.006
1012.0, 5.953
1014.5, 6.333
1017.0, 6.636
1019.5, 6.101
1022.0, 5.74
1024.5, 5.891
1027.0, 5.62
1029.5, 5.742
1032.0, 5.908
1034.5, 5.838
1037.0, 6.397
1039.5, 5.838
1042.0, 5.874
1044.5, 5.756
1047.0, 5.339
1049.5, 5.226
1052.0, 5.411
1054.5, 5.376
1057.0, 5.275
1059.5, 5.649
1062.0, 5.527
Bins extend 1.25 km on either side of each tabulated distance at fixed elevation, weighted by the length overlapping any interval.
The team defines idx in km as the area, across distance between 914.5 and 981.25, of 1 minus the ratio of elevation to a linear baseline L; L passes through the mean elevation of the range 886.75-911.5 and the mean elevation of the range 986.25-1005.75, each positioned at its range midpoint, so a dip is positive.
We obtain 1.3 km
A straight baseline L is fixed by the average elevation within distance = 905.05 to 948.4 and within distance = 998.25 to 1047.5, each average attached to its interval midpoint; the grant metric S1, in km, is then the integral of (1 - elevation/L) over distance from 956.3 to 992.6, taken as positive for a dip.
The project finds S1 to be 1.4 km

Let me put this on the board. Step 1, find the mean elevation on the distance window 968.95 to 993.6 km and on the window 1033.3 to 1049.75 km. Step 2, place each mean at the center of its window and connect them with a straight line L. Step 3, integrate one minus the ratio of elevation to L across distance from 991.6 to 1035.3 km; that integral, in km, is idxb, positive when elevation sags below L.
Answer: -1.22 km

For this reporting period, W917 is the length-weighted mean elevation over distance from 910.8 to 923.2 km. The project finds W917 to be 6.61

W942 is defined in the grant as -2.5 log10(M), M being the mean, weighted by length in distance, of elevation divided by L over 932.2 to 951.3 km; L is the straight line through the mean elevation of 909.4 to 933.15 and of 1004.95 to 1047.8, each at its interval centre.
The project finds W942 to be 0.10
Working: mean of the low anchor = 6.5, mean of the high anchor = 5.95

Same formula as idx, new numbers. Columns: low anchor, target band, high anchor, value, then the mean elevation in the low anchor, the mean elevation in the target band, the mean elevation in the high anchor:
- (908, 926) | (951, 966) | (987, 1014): 1.1 km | 6.47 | 5.76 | 5.95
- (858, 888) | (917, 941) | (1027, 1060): -0.7 km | 6.4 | 6.35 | 5.66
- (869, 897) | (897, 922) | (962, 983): -1.0 km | 6.29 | 6.41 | 5.88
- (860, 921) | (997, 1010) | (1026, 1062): -0.4 km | 6.4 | 6.04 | 5.66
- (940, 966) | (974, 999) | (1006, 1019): 0.5 km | 5.68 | 5.85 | 6.21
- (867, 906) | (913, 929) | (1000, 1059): -0.8 km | 6.32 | 6.54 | 5.86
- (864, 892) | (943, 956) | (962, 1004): 1.0 km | 6.3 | 5.57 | 5.89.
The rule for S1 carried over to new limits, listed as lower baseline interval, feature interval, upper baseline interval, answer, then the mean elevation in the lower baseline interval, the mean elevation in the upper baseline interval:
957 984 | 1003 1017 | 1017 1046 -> -0.6 km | 5.87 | 5.91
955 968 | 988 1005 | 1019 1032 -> -0.2 km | 5.87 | 5.81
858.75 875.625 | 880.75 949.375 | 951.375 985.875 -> -1.5 km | 6.45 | 5.84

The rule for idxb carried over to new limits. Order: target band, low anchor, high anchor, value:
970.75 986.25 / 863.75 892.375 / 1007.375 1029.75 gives 0.6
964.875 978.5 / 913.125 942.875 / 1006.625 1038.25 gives 0.7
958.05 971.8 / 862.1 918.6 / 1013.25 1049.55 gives 0.5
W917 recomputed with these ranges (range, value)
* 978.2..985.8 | 5.95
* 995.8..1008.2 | 6.03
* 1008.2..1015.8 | 6.1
